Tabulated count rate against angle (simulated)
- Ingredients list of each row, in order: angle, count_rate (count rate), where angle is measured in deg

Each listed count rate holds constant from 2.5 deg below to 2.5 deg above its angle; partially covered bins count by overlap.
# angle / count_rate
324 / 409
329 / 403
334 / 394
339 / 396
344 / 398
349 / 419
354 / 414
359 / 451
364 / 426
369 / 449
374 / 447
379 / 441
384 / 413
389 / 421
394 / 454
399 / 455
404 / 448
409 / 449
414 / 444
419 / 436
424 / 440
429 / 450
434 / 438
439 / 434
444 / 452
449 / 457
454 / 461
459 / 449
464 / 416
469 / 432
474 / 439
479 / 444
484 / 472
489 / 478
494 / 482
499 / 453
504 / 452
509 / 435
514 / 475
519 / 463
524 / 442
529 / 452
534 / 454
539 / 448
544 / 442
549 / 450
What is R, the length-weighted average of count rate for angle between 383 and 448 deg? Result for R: 442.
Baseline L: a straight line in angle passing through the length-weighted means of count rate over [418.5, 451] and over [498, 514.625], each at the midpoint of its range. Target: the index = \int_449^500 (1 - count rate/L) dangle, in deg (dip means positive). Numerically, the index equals -0.5 deg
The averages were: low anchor 444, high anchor 451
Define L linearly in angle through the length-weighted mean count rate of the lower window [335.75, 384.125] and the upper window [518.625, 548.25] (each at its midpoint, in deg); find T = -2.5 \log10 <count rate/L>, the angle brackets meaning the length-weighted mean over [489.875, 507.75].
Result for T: -0.04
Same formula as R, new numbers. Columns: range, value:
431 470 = 443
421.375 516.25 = 450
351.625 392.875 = 434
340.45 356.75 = 410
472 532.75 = 457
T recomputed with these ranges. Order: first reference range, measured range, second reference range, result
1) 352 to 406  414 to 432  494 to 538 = 0.00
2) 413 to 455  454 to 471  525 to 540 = 0.03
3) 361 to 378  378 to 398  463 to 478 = 0.01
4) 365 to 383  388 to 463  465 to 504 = 0.00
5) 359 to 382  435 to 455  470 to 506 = 0.01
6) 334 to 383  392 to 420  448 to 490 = -0.03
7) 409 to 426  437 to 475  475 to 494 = 0.03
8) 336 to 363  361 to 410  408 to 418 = -0.02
